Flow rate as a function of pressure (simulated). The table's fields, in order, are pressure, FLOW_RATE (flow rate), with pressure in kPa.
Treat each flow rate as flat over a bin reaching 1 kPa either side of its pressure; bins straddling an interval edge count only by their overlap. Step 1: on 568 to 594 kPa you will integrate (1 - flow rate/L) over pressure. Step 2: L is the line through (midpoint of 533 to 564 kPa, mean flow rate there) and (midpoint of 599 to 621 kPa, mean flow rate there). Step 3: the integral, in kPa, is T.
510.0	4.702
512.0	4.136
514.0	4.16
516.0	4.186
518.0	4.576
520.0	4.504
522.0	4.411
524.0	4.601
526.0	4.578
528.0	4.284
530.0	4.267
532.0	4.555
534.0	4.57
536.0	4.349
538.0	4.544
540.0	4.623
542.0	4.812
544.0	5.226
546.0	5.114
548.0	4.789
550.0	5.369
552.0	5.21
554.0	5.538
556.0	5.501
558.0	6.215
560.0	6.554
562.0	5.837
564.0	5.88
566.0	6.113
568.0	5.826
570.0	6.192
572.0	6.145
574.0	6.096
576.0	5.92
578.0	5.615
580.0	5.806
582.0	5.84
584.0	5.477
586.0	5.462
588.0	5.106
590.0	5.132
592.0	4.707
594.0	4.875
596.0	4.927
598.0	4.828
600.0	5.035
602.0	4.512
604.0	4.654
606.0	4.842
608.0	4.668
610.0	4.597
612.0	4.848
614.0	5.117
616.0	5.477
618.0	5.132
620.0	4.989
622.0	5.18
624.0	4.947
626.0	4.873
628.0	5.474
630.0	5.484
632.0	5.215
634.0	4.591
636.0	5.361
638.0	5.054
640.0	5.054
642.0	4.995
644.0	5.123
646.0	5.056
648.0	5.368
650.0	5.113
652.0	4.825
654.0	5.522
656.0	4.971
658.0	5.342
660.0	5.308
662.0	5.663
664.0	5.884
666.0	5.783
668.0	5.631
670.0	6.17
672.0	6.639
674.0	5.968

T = -2.8 kPa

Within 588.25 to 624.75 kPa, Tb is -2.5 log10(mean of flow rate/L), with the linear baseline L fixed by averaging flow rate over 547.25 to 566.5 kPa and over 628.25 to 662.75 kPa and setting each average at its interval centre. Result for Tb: 0.10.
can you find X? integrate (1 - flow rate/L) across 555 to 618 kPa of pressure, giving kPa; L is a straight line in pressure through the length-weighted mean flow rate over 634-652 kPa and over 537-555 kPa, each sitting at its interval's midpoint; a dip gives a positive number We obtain -4.4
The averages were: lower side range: 5.03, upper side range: 5.09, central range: 5.41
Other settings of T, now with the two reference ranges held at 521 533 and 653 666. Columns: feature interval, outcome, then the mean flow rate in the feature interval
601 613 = 0.90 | 4.69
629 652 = 0.91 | 5.12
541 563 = -3.90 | 5.47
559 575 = -4.45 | 6.08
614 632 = 0.00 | 5.19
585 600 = -0.16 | 5.01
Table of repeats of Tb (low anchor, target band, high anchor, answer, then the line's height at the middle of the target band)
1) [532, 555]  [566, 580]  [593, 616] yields -0.22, 4.87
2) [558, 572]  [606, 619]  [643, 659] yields 0.13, 5.58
